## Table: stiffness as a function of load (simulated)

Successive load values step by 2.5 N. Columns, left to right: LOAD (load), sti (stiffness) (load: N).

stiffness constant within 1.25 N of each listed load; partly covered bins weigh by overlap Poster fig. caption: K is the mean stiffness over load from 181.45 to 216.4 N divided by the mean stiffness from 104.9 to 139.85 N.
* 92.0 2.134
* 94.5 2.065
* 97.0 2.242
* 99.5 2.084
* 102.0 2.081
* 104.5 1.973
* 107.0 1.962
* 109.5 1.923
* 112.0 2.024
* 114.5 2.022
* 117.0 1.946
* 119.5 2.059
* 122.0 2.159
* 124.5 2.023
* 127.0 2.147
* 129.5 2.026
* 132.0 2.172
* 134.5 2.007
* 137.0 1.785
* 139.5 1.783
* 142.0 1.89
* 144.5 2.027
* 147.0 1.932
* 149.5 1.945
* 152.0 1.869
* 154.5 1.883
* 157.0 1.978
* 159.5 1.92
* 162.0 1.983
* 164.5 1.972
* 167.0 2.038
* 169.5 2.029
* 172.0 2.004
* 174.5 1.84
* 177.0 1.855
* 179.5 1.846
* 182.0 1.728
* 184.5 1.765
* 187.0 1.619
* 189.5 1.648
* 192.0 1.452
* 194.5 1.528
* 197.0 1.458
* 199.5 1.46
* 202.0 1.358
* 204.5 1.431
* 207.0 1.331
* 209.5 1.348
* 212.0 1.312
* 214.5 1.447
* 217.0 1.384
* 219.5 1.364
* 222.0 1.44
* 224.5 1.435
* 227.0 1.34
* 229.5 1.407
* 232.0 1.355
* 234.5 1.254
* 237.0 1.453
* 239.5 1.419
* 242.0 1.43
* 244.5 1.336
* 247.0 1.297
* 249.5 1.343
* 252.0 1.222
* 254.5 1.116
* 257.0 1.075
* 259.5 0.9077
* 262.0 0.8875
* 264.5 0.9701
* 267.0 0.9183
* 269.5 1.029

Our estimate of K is 0.74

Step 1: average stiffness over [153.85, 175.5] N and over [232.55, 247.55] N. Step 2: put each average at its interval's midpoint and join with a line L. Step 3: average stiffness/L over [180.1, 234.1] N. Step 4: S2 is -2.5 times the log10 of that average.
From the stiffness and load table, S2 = 0.12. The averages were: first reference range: 1.96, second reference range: 1.37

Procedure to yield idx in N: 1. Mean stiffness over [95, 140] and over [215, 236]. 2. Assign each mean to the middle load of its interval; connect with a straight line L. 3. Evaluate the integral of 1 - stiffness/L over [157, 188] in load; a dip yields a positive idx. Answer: -3.5 N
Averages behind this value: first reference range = 2.03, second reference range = 1.38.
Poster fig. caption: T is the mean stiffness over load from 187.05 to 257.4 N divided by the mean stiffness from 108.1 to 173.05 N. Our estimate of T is 0.7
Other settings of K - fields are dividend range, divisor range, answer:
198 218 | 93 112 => 0.68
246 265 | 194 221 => 0.79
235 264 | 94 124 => 0.60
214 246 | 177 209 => 0.89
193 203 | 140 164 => 0.75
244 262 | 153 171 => 0.59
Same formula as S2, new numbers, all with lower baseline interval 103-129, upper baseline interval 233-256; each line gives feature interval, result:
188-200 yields 0.06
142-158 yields -0.06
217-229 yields 0.03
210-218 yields 0.08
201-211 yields 0.12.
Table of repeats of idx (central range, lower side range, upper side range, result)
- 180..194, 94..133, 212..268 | -0.4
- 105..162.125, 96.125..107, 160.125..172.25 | 1.7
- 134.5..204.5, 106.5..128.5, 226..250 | -2.0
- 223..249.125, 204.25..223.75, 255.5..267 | -4.2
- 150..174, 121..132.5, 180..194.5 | -1.7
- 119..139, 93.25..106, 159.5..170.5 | 0.1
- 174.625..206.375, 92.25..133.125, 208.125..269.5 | -0.5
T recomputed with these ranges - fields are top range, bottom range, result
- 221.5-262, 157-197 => 0.71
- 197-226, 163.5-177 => 0.71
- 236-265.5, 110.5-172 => 0.61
